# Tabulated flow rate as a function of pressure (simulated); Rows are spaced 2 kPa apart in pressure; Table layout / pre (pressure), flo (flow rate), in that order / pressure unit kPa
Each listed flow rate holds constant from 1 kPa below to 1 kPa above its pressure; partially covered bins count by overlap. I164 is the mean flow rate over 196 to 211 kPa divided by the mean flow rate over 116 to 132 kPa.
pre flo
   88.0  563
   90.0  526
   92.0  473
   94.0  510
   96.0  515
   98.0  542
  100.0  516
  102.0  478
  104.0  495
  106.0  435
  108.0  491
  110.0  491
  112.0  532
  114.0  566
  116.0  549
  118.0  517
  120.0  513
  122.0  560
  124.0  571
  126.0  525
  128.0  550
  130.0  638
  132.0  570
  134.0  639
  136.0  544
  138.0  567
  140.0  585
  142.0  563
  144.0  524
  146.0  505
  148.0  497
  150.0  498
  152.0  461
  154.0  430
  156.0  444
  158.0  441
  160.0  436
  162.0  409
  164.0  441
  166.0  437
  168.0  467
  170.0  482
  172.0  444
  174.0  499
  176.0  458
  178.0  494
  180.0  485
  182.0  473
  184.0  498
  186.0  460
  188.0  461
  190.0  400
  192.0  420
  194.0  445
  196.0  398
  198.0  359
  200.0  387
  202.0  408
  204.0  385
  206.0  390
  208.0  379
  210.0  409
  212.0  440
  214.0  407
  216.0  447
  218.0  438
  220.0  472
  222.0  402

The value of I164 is 0.70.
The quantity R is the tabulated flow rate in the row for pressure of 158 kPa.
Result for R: 441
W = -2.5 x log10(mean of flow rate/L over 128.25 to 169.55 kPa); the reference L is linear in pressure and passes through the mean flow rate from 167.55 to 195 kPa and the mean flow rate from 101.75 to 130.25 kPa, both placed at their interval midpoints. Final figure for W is -0.02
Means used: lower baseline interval 526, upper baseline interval 463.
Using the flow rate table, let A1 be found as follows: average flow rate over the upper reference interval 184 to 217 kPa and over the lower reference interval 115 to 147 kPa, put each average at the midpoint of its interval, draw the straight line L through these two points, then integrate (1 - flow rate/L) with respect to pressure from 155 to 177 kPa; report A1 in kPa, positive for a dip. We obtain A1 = 1.5 kPa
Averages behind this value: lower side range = 558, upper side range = 415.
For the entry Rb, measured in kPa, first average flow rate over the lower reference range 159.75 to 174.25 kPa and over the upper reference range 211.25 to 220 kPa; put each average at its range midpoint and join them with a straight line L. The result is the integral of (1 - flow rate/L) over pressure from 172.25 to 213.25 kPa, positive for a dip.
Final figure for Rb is 1.0 kPa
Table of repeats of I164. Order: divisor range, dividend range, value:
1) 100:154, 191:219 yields 0.77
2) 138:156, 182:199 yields 0.85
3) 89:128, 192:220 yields 0.79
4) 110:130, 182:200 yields 0.79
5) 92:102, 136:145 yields 1.09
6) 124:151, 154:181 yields 0.82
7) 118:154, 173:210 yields 0.80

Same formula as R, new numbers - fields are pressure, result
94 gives 510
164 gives 441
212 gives 440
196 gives 398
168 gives 467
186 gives 460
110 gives 491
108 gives 491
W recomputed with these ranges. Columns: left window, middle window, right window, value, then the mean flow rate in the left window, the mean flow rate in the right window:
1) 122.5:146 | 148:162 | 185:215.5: 0.15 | 568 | 410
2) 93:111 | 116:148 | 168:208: -0.17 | 497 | 438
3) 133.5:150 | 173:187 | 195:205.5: -0.09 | 547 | 388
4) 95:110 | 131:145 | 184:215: -0.22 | 496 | 413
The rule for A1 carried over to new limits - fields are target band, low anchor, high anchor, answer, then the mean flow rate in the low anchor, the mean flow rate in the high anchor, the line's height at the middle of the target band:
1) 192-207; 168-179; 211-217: 1.66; 475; 431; 447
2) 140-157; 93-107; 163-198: -0.86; 499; 454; 472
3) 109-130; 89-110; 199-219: -2.66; 498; 409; 482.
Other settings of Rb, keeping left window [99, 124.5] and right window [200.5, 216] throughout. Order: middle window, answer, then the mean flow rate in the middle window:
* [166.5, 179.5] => -0.8 kPa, 473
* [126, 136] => -1.9 kPa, 586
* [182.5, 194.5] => -0.6 kPa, 448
